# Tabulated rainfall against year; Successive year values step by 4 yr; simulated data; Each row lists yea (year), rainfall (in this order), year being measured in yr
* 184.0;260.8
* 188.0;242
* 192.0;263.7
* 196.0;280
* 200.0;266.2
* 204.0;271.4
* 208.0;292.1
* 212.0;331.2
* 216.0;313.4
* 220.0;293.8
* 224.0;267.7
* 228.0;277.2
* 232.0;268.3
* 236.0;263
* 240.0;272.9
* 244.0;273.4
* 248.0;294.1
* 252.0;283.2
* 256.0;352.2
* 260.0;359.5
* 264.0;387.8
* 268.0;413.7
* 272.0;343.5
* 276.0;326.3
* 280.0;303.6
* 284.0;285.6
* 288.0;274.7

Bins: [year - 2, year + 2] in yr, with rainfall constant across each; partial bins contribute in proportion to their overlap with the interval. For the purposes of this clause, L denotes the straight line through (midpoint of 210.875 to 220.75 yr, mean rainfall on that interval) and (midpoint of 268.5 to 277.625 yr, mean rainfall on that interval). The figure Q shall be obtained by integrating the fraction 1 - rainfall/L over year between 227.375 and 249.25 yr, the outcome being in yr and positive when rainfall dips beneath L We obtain 3.6 yr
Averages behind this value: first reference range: 314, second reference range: 348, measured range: 274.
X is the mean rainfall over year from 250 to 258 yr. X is 318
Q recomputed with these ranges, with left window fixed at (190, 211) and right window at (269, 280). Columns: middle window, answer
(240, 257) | 1.2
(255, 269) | -2.2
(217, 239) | 1.7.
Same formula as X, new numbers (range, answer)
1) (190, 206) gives 270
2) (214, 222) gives 304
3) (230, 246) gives 269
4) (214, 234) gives 284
